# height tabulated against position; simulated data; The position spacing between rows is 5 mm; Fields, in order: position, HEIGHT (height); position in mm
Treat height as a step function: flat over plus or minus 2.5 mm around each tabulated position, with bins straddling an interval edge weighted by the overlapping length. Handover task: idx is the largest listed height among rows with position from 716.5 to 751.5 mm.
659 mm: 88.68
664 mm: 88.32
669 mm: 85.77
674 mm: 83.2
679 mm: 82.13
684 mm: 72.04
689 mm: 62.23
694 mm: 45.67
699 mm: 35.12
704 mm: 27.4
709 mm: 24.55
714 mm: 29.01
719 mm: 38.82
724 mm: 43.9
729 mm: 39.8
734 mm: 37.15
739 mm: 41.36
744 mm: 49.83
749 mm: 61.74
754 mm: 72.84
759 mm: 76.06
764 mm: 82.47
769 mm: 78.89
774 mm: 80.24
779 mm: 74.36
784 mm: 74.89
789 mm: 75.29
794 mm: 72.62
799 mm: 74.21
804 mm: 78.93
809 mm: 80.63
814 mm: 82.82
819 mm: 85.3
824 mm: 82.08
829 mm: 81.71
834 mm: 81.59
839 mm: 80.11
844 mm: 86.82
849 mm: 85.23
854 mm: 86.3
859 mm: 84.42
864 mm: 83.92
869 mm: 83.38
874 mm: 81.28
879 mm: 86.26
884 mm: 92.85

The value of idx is 61.74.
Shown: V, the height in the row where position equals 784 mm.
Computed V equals 74.89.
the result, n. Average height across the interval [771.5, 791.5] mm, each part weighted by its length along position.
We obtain 76.2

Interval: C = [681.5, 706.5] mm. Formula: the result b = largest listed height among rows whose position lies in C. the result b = 72.04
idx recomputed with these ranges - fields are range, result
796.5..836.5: 85.3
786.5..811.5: 80.63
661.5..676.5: 88.32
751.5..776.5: 82.47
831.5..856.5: 86.82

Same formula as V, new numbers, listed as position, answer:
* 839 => 80.11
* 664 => 88.32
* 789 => 75.29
